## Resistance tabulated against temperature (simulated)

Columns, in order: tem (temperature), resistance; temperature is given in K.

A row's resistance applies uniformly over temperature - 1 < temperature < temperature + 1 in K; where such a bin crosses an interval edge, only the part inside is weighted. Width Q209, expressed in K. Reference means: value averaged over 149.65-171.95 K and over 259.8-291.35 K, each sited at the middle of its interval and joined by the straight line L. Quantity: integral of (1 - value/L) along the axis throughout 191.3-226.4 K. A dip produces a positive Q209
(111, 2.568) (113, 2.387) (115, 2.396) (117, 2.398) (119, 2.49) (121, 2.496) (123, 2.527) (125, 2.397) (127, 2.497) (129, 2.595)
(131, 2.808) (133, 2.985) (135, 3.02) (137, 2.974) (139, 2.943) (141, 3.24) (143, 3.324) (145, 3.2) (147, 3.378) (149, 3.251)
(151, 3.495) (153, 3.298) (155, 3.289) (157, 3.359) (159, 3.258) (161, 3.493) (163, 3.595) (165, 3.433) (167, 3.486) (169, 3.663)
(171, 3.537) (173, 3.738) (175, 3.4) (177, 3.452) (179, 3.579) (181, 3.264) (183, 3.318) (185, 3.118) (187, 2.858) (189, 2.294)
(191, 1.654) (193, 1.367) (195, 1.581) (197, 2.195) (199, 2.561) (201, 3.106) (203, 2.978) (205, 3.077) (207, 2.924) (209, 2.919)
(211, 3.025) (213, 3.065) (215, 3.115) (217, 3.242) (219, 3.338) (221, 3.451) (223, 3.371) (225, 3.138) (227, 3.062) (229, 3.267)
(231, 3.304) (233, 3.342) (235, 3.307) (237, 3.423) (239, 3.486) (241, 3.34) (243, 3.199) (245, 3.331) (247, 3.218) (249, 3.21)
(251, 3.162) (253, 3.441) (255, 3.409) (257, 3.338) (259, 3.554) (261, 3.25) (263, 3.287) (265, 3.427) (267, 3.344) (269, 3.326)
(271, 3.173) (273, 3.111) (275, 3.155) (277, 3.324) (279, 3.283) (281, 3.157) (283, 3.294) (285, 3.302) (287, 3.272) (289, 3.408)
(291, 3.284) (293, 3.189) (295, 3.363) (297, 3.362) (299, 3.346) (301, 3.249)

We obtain 5.6 K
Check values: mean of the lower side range 3.44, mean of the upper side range 3.28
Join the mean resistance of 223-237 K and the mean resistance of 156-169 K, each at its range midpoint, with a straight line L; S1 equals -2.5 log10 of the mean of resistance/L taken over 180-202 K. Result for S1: 0.33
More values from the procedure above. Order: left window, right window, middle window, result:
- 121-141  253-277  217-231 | -0.04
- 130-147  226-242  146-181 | -0.10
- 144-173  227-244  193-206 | 0.33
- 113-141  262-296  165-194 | -0.07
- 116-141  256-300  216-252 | -0.06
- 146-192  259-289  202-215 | 0.09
